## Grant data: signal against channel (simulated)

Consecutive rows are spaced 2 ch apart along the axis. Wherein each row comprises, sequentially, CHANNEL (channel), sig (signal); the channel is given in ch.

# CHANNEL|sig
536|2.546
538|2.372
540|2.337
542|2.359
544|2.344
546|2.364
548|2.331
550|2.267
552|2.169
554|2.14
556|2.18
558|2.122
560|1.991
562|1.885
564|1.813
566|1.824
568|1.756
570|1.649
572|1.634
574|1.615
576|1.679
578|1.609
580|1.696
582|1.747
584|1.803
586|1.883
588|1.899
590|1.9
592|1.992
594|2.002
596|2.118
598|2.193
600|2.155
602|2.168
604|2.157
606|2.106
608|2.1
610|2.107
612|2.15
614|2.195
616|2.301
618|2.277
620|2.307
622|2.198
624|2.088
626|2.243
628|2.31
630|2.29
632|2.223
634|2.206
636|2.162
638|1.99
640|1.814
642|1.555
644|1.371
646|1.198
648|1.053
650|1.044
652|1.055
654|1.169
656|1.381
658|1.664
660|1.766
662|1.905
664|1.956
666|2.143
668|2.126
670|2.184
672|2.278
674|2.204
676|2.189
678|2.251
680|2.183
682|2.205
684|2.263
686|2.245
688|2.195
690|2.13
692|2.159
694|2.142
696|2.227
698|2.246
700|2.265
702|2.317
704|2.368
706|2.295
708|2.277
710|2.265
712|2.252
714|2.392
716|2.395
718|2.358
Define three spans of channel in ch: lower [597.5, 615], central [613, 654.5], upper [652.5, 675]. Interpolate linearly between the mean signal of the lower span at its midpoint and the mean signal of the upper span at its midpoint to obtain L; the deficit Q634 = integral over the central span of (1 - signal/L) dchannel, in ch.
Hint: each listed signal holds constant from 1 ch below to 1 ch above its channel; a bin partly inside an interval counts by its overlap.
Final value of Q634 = 3.2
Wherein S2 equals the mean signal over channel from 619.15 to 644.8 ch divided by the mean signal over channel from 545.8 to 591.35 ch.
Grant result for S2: 1.08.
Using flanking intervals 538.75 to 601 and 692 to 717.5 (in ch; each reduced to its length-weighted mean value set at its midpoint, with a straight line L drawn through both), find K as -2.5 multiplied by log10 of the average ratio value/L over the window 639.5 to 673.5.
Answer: 0.31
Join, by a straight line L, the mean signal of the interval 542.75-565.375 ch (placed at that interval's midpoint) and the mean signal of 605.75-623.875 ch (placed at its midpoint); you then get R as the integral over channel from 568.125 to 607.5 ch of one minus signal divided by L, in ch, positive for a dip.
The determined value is 5.0 ch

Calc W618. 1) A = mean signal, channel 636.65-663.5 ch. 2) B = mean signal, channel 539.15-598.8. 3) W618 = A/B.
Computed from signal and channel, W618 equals 0.75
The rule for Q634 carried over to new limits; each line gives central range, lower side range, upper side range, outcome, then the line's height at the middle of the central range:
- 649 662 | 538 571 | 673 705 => 4.8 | 2.19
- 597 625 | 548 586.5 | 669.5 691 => -2.4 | 2.01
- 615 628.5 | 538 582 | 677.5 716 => -0.9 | 2.11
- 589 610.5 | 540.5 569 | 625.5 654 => -2.1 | 1.91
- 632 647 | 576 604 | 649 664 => -1.9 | 1.58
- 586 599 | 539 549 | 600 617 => 1.2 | 2.21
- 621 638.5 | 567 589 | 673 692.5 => -2.1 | 1.96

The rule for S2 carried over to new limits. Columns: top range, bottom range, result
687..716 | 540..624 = 1.11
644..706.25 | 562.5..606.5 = 1.04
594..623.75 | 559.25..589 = 1.23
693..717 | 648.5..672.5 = 1.35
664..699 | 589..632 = 1.01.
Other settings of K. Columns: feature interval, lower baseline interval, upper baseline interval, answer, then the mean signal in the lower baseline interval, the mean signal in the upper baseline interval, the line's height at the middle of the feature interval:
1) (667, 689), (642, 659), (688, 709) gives -0.215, 1.26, 2.24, 1.82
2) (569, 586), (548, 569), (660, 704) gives 0.210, 2.03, 2.18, 2.05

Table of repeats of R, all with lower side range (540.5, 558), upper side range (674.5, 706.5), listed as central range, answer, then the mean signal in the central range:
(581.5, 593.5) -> 2.0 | 1.88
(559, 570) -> 2.1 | 1.84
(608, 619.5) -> 0.2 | 2.2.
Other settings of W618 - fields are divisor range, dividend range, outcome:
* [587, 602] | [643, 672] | 0.78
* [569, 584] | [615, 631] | 1.35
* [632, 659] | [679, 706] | 1.45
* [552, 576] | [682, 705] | 1.19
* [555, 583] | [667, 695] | 1.22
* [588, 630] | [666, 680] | 1.02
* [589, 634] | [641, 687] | 0.83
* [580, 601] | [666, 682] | 1.12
